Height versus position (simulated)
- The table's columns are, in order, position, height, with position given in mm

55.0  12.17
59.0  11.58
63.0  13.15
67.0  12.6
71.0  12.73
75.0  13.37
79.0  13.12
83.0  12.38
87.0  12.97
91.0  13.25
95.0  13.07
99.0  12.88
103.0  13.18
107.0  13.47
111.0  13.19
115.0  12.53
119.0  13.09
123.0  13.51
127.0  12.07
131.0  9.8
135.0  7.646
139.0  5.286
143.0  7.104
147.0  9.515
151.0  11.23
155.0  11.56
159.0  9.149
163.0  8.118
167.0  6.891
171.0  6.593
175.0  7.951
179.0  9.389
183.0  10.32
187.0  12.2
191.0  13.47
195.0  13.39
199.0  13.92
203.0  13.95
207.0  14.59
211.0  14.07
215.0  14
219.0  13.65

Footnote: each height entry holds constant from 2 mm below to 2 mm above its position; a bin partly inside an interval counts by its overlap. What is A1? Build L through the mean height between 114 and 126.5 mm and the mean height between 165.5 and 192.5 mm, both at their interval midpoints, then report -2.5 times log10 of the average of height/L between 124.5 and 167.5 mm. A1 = 0.25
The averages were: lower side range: 13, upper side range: 9.52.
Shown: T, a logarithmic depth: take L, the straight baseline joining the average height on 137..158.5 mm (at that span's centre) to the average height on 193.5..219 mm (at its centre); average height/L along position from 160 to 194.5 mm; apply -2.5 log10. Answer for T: 0.21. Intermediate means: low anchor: 8.95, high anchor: 14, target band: 9.54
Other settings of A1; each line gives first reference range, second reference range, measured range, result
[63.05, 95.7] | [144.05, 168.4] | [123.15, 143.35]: 0.17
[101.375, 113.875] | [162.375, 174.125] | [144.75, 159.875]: -0.19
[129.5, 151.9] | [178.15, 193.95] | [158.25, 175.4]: 0.31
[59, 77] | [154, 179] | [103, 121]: -0.21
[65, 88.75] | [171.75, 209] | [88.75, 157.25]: 0.11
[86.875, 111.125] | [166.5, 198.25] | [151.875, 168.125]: 0.21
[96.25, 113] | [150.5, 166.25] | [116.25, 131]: -0.05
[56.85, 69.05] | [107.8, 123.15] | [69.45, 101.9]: -0.02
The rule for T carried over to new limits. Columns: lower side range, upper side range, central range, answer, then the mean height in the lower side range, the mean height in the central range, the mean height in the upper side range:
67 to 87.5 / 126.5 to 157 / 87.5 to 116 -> -0.15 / 12.9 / 13.1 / 9.14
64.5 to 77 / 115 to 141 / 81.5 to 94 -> -0.06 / 12.9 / 12.9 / 10.4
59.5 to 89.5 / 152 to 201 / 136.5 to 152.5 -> 0.33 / 12.8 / 8.17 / 10.3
